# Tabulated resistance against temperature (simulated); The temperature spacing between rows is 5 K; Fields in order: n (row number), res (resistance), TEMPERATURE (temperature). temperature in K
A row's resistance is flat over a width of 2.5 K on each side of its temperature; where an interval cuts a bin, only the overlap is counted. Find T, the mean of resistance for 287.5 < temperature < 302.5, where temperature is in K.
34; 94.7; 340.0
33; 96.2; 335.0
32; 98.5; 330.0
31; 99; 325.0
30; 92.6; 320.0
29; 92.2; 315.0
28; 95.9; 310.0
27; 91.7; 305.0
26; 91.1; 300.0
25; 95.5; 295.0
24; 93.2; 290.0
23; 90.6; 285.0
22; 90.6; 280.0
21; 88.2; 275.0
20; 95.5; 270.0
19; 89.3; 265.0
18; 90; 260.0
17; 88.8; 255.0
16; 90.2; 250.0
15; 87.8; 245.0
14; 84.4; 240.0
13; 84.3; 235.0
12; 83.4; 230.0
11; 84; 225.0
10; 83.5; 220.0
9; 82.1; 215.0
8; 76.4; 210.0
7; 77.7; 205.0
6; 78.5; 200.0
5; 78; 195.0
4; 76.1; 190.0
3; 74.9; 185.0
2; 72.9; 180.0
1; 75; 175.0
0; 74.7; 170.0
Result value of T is 93.3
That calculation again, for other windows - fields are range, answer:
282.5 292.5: 91.9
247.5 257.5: 89.5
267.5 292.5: 91.6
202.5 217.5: 78.7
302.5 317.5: 93.3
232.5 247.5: 85.5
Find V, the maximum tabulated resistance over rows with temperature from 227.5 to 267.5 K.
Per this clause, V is 90.2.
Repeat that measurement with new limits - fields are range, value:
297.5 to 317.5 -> 95.9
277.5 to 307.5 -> 95.5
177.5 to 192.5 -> 76.1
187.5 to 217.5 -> 82.1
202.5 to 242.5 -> 84.4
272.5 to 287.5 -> 90.6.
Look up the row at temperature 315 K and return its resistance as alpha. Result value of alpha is 92.2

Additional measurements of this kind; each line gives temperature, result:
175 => 75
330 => 98.5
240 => 84.4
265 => 89.3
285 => 90.6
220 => 83.5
